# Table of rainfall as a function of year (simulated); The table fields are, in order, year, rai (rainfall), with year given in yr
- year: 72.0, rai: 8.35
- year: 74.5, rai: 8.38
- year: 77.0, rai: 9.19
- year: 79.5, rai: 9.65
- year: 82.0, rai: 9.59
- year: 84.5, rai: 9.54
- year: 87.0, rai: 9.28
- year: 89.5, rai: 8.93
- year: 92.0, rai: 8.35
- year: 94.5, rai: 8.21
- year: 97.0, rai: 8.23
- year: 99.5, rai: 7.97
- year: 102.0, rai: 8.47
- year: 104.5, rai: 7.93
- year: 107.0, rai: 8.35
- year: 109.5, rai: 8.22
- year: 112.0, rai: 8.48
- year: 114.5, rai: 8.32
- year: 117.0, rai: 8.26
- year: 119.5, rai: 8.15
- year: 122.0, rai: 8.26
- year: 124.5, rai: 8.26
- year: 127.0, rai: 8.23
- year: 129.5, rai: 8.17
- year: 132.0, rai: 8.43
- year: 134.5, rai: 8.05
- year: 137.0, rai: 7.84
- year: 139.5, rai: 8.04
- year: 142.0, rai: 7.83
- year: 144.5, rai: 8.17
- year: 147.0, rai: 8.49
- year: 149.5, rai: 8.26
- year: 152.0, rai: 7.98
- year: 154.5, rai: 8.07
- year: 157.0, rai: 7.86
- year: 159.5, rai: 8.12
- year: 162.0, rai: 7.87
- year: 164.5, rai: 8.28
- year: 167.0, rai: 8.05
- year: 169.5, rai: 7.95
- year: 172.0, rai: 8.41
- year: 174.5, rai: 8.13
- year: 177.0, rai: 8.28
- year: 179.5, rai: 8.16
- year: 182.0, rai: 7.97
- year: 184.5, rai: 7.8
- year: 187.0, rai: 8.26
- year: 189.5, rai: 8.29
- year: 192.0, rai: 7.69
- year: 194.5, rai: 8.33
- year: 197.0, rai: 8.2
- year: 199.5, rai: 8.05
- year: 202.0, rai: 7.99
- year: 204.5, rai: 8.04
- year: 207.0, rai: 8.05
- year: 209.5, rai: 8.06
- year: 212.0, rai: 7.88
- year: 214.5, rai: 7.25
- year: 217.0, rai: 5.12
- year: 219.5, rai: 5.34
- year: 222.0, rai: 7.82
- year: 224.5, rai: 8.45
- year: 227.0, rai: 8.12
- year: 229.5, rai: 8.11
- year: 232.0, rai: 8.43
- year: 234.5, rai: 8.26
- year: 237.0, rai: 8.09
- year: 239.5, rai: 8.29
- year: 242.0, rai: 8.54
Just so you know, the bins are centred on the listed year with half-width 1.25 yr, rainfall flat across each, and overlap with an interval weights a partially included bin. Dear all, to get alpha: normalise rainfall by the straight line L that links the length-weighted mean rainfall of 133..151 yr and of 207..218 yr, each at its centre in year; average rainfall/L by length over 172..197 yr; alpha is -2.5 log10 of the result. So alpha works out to -0.08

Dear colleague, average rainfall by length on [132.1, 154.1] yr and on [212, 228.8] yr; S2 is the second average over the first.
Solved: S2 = 0.9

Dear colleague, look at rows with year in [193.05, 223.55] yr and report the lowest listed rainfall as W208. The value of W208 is 5.12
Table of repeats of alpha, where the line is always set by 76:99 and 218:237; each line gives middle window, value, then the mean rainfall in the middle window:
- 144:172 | 0.03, 8.11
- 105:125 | 0.06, 8.28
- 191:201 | 0.00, 8.07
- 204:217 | 0.05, 7.58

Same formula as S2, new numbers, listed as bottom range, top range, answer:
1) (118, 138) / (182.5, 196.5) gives 0.99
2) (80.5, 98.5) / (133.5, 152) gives 0.91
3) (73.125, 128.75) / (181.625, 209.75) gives 0.94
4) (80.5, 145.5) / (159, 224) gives 0.93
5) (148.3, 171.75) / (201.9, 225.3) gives 0.91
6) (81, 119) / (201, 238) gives 0.90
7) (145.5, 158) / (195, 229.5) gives 0.93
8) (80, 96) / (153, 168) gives 0.89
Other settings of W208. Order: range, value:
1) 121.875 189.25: 7.8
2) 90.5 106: 7.93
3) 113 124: 8.15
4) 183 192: 7.69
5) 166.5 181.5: 7.95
